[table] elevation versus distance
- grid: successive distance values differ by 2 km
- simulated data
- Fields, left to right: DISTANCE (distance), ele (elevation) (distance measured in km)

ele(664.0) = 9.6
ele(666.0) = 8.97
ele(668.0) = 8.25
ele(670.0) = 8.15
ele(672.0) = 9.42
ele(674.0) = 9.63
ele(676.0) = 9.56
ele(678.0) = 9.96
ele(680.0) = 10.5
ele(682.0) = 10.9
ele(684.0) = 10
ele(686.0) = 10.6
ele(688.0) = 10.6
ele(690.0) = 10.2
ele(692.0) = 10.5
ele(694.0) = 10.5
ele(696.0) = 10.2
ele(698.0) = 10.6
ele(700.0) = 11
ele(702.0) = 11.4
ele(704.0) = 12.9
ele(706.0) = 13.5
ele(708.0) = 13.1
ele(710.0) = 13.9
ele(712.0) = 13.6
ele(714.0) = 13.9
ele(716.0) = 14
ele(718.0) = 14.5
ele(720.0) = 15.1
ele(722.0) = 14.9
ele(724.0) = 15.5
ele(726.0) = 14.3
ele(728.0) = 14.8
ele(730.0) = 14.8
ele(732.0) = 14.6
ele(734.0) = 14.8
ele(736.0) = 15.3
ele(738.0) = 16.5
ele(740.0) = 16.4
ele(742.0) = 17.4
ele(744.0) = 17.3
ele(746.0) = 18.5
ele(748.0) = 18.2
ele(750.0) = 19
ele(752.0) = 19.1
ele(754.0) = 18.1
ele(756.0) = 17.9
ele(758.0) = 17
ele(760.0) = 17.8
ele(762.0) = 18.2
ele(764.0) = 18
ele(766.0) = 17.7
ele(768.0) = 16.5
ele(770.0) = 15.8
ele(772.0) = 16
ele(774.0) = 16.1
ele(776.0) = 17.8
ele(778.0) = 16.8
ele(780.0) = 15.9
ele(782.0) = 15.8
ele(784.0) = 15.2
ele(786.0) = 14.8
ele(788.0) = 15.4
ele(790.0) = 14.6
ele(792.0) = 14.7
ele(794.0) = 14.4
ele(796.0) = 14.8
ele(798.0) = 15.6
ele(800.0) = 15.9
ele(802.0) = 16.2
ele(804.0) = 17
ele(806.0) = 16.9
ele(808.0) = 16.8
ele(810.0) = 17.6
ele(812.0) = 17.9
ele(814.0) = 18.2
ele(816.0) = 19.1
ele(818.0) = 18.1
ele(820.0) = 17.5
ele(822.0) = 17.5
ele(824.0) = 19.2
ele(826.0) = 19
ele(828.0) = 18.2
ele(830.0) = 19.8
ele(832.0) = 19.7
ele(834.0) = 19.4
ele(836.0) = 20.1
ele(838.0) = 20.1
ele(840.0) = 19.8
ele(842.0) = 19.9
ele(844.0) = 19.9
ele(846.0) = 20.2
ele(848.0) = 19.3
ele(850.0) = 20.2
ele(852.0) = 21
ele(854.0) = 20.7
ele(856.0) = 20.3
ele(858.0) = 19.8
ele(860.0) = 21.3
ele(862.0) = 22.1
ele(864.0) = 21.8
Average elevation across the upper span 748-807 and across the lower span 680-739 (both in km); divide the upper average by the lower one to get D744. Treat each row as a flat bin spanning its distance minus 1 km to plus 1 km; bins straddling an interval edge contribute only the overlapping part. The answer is 1.28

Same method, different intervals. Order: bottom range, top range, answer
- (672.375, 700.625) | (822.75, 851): 1.90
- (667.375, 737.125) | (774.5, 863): 1.48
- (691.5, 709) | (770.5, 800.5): 1.35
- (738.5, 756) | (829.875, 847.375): 1.11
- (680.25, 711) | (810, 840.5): 1.67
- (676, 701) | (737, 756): 1.71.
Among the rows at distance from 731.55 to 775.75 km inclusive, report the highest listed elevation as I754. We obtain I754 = 19.1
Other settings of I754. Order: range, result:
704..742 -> 17.4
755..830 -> 19.8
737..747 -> 18.5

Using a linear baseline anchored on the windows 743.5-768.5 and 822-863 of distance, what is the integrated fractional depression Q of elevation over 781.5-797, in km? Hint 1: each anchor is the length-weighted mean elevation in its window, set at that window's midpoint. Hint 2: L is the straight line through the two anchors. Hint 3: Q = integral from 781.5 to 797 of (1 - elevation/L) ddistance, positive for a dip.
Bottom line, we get 3.14 km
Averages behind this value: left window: 18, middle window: 14.9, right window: 19.9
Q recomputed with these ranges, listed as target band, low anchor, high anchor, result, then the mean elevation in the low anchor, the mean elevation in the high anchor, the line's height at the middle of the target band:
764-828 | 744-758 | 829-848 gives 8.2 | 18.3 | 19.8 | 19.1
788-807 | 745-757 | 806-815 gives 2.3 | 18.5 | 17.5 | 17.7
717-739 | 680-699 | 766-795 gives -4.0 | 10.5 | 15.8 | 12.7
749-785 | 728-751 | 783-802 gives -3.1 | 16.5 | 15.1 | 15.8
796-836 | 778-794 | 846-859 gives -0.8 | 15.2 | 20.2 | 17.5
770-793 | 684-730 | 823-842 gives 1.3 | 12.7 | 19.5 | 16.7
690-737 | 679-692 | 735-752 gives 1.8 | 10.5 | 17.4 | 13.8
